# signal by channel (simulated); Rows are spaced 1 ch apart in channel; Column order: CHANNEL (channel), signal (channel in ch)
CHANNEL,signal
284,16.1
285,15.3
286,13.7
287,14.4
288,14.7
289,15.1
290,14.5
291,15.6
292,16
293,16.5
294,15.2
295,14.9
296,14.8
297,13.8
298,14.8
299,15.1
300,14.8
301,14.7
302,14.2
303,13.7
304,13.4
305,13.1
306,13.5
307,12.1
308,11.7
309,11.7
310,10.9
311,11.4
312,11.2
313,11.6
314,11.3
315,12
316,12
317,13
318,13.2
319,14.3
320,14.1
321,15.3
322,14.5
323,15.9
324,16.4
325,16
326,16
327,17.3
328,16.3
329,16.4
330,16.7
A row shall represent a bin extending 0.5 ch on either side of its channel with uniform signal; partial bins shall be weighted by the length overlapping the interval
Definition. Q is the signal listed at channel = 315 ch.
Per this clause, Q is 12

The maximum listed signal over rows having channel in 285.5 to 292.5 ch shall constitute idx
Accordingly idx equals 16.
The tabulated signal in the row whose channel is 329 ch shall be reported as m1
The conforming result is 16.4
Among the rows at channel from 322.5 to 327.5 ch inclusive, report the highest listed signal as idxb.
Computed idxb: 17.3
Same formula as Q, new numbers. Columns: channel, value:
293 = 16.5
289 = 15.1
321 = 15.3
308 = 11.7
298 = 14.8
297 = 13.8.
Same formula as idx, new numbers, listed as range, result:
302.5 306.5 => 13.7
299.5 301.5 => 14.8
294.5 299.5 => 15.1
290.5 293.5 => 16.5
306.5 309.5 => 12.1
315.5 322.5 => 15.3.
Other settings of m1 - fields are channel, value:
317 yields 13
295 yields 14.9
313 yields 11.6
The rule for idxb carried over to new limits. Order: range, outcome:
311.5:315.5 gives 12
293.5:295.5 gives 15.2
